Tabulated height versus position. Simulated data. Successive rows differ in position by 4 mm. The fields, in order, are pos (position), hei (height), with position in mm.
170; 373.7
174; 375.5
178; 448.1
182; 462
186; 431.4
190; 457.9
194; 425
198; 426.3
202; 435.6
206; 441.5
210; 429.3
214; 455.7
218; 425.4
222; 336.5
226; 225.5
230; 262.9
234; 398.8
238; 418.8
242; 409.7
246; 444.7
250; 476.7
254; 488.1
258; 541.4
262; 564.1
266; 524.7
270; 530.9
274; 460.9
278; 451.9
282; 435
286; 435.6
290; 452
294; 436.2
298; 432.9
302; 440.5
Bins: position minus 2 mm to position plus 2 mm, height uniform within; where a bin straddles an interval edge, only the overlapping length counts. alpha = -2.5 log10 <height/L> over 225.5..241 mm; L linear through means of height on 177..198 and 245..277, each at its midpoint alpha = 0.373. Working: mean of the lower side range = 443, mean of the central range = 342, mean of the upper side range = 504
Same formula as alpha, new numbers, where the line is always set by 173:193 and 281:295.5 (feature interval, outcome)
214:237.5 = 0.257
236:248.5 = 0.031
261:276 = -0.176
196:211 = 0.011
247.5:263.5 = -0.170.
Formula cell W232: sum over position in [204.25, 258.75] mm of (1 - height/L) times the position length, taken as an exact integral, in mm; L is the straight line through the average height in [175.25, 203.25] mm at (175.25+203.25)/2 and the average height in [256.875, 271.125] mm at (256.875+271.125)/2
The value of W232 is 9.8 mm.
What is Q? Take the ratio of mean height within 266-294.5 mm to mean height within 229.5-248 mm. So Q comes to 1.17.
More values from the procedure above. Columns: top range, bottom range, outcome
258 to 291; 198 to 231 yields 1.27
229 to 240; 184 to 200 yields 0.85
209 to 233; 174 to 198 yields 0.81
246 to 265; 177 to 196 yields 1.15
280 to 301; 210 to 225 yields 1.10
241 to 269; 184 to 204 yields 1.14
